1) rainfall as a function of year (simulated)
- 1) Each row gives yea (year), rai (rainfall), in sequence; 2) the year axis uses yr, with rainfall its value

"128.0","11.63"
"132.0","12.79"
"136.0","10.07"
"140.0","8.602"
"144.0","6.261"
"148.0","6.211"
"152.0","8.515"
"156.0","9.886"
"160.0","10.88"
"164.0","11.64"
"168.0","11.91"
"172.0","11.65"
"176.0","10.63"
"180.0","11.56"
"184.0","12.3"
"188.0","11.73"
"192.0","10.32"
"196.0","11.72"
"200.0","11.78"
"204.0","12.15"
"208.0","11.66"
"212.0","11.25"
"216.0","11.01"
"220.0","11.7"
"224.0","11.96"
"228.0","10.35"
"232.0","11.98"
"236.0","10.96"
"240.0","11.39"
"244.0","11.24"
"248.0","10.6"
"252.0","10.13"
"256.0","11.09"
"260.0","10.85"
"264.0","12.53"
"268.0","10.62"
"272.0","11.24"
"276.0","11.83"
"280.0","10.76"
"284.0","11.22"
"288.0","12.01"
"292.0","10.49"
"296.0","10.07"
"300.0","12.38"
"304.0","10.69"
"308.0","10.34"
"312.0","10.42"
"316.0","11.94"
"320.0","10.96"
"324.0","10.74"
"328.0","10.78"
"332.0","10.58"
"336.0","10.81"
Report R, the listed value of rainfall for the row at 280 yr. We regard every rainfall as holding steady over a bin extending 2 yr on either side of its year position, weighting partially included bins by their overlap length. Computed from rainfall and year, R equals 10.76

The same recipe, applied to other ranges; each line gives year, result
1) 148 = 6.211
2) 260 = 10.85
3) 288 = 12.01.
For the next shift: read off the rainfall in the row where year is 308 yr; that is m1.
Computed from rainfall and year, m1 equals 10.34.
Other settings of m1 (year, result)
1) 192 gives 10.32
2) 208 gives 11.66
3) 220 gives 11.7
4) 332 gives 10.58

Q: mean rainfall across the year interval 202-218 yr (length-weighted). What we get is 11.5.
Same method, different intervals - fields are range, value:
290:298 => 10.3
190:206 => 11.5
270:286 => 11.3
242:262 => 10.8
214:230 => 11.3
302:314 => 10.5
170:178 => 11.1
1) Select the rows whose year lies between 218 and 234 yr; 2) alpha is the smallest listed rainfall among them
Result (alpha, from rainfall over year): 10.35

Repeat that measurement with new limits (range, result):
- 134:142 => 8.602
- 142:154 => 6.211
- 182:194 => 10.32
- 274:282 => 10.76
